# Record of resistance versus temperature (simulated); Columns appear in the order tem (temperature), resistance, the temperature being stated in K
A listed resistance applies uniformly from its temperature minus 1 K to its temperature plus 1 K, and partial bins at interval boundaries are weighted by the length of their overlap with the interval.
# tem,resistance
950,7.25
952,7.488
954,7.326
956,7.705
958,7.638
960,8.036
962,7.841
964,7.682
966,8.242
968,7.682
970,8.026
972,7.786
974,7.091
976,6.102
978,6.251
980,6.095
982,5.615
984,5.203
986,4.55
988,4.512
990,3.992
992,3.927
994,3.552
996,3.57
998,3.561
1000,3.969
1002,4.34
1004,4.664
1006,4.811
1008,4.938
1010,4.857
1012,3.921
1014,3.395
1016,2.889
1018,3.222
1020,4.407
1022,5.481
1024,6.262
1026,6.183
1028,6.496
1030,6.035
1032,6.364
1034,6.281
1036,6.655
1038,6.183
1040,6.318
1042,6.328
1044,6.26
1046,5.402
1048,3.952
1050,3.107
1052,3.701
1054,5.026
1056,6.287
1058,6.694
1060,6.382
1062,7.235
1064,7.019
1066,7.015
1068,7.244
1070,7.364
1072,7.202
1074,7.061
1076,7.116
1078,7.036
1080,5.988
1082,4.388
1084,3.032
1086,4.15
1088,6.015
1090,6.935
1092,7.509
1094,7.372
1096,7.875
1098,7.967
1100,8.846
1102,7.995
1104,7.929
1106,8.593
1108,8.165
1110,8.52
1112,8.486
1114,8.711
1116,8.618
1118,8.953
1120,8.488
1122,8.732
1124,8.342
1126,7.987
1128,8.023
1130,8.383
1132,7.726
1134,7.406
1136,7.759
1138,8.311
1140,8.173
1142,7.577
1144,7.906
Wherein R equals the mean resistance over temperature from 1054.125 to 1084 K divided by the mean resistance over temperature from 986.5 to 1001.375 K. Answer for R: 1.68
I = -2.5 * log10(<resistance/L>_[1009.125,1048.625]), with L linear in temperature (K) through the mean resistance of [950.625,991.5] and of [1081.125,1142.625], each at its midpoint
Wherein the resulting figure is 0.31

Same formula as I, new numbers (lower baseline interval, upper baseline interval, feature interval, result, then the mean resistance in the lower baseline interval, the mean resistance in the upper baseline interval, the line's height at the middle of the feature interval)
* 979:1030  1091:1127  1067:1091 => 0.17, 4.61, 8.28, 7.23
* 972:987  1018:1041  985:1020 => 0.42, 5.97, 5.94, 5.96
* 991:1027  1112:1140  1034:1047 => -0.15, 4.33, 8.27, 5.39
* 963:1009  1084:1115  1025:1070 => 0.09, 5.49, 7.52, 6.59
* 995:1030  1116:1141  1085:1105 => -0.01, 4.57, 8.21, 7.16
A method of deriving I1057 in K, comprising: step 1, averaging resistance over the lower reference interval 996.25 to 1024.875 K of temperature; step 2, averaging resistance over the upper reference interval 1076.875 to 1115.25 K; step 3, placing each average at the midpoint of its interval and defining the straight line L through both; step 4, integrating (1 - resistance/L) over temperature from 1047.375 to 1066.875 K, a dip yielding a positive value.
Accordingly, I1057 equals 0.7 K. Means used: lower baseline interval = 4.31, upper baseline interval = 7.14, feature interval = 5.67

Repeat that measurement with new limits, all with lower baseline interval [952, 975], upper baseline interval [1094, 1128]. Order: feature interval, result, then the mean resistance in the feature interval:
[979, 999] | 8.61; 4.46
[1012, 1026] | 6.29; 4.39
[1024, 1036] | 2.55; 6.3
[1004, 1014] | 4.30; 4.51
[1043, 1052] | 3.91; 4.57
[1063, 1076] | 1.63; 7.15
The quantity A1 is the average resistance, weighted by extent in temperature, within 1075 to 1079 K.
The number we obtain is 7.08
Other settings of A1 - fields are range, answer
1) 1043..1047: 5.83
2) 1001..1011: 4.72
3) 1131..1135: 7.57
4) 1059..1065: 6.88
